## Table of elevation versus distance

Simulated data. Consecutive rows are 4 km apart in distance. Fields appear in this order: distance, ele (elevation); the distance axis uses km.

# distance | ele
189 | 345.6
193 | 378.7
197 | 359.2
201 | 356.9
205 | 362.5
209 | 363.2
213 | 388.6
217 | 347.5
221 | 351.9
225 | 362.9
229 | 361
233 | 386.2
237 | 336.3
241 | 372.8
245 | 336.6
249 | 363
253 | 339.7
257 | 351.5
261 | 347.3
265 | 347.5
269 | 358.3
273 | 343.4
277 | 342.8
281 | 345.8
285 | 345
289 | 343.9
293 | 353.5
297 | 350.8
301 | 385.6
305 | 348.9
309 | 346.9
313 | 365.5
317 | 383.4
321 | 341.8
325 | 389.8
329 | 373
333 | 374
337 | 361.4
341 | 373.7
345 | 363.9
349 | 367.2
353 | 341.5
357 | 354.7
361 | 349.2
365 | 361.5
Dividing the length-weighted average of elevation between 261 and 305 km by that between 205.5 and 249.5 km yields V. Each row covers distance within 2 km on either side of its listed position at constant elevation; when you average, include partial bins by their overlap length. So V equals 0.97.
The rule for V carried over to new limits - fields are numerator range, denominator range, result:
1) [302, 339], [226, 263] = 1.03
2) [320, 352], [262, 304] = 1.05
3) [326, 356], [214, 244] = 1.02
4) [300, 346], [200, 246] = 1.02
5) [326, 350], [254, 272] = 1.06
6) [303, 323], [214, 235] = 0.98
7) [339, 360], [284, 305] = 1.01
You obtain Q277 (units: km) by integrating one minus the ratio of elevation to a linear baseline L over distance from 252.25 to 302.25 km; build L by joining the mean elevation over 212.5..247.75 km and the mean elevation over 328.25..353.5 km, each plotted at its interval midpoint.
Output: 1.7 km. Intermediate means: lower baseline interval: 359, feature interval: 350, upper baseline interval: 366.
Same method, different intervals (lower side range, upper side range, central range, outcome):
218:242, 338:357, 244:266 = 0.8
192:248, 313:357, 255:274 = 0.7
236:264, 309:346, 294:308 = 0.1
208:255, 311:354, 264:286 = 0.9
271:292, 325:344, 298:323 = -0.1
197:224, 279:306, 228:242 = -0.2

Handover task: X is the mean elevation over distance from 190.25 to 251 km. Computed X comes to 362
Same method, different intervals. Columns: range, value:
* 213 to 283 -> 354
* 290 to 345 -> 365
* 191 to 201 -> 367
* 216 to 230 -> 356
